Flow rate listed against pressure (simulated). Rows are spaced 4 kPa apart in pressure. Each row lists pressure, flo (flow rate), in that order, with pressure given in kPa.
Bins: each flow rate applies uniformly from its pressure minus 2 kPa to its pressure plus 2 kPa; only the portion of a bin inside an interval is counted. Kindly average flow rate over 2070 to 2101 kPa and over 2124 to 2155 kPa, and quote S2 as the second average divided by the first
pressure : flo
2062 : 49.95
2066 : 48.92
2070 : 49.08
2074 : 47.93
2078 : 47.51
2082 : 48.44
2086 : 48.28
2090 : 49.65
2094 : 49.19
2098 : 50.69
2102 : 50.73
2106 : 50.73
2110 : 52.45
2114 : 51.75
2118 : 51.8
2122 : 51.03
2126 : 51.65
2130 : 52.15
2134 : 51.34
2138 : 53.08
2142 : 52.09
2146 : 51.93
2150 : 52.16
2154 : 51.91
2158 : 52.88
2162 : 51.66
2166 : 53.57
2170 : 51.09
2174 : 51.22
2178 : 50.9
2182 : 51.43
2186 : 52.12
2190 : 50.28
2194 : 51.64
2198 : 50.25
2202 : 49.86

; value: 1.06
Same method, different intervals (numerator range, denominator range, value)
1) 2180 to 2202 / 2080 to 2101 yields 1.03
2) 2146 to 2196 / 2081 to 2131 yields 1.02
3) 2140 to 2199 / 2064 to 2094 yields 1.06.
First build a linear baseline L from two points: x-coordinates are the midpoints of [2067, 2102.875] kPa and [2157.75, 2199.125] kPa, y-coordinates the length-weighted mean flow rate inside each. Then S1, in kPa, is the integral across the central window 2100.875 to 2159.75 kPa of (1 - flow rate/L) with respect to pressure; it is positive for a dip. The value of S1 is -1.92 kPa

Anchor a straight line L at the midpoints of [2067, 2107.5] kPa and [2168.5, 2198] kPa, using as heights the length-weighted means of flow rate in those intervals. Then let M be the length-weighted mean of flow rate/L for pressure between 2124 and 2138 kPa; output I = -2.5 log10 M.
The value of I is -0.038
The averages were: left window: 49.2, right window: 51.2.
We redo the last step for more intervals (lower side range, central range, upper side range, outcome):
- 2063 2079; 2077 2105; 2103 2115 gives 0.017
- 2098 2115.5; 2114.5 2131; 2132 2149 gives 0.001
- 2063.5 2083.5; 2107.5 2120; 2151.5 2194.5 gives -0.047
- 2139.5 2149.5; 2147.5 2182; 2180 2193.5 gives -0.004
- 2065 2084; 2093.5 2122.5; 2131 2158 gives -0.021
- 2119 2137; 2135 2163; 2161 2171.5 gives -0.006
